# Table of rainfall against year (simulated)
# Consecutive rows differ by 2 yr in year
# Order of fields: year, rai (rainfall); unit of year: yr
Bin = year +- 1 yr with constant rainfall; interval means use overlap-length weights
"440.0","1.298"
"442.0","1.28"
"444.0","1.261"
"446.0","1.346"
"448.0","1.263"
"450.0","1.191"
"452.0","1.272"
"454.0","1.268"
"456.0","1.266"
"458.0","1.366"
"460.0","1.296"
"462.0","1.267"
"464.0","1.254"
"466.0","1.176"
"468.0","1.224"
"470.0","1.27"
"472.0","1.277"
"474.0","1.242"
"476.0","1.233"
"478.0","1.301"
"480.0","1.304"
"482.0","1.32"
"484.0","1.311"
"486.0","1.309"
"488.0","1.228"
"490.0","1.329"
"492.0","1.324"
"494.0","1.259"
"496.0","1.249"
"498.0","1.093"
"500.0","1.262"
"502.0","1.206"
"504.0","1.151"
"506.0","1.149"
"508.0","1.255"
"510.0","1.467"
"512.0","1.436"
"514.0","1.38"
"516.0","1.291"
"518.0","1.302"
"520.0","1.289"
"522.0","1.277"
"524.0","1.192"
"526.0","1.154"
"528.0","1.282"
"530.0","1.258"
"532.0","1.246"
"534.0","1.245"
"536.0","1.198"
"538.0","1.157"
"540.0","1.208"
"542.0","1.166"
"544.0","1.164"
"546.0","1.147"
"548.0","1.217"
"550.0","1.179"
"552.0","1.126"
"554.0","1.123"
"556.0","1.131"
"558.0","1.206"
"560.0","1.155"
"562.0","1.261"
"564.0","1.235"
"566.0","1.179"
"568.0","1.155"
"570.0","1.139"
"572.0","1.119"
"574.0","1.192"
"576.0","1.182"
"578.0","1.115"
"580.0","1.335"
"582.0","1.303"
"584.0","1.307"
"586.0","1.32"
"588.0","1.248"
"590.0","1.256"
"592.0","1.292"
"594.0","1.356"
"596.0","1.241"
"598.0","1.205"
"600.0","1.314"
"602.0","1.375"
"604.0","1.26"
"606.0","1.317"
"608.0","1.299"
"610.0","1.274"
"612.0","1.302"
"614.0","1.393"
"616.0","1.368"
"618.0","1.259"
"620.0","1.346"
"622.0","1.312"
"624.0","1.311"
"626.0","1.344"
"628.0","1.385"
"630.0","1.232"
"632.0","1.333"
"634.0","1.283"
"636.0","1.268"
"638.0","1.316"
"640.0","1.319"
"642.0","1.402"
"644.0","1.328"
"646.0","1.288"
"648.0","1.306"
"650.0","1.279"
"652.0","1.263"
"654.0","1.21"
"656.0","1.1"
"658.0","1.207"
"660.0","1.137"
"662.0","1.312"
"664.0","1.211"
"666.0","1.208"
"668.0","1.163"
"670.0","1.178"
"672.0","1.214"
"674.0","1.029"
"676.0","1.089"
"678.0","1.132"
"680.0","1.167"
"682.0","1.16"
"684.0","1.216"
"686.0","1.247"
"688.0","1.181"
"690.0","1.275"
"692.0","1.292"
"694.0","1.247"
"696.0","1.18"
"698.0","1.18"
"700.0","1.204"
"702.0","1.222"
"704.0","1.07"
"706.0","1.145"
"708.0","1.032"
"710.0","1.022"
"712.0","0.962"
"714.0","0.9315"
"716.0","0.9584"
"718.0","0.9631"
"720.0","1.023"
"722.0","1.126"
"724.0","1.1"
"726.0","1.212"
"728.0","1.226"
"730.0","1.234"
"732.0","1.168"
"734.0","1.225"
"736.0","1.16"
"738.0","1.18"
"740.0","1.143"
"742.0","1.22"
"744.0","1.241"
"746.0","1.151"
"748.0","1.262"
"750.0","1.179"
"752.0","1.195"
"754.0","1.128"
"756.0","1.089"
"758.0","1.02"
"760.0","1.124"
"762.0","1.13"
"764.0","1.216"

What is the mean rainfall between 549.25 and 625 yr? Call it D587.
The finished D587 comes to 1.25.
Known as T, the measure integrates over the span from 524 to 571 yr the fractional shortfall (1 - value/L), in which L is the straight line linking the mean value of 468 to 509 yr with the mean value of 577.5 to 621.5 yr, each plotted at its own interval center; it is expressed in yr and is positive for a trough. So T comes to 3.2 yr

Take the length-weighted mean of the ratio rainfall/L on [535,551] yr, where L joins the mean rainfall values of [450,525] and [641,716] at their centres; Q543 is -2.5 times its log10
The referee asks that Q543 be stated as 0.06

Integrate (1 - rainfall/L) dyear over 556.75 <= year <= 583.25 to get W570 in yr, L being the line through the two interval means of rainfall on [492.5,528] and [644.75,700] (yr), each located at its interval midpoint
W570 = 0.9 yr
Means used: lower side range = 1.26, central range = 1.2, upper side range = 1.2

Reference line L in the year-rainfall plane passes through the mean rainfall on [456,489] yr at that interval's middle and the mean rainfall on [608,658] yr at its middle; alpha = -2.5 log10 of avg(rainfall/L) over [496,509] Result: 0.08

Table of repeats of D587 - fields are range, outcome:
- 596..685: 1.26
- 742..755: 1.19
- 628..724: 1.18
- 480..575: 1.23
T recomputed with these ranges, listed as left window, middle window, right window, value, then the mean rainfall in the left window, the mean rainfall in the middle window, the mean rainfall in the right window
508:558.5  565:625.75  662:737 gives -3.48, 1.23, 1.27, 1.15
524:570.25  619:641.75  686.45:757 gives -2.87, 1.19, 1.32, 1.15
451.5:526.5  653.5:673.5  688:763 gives -0.24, 1.27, 1.19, 1.14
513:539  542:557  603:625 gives 1.32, 1.25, 1.16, 1.31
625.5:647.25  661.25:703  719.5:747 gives 1.83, 1.32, 1.19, 1.17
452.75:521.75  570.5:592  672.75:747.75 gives -0.31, 1.28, 1.24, 1.15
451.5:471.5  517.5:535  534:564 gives -0.68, 1.27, 1.25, 1.18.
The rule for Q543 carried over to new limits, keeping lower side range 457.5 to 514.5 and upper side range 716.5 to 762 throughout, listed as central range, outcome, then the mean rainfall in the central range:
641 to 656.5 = -0.07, 1.28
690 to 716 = 0.04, 1.12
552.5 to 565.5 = 0.05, 1.18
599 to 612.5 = -0.08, 1.31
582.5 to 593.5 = -0.06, 1.29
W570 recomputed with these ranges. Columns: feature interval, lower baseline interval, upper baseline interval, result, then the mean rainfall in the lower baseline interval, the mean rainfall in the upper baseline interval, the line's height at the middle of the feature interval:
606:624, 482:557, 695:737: -2.2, 1.24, 1.11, 1.18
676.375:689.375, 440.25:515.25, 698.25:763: -0.3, 1.27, 1.13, 1.15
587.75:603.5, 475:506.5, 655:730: -1.2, 1.25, 1.15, 1.2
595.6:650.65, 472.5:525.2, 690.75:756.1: -5.0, 1.27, 1.14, 1.2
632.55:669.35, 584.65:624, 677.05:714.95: -0.9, 1.3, 1.15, 1.23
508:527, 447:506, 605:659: -0.6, 1.26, 1.3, 1.27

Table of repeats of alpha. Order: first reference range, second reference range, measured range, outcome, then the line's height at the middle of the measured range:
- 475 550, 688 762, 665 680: 0.02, 1.17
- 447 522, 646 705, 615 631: -0.09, 1.22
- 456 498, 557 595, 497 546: 0.01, 1.25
